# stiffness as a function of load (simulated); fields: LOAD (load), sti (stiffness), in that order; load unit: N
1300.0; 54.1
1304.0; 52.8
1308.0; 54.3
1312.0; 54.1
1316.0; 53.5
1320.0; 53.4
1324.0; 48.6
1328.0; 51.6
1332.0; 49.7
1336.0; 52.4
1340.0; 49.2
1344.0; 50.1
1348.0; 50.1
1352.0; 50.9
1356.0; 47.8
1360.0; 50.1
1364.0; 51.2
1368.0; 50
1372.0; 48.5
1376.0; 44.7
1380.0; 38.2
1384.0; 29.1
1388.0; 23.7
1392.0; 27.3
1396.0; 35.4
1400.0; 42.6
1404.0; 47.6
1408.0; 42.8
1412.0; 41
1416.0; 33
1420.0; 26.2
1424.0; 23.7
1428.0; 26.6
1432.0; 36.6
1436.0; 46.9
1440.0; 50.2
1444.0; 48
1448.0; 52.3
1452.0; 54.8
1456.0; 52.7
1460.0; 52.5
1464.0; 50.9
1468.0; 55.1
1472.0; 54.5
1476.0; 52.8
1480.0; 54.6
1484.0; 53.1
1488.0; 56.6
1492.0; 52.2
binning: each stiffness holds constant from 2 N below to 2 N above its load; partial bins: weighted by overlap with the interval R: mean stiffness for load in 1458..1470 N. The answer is 52.8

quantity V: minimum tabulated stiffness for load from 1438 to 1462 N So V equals 48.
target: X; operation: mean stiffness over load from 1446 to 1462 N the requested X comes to 53.1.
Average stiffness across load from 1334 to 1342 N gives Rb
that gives 50.8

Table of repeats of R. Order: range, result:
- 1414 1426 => 27.6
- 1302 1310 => 53.5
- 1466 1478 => 54.1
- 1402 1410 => 45.2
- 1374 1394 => 32.6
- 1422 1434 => 29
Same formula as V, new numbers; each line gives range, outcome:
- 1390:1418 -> 27.3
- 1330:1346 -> 49.2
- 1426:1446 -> 26.6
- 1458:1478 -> 50.9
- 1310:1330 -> 48.6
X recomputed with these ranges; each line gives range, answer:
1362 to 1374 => 49.9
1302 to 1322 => 53.6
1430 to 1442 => 44.6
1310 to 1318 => 53.8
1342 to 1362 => 49.8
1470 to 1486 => 53.8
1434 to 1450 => 49.3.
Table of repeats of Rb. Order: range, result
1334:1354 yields 50.5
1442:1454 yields 51.7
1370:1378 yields 46.6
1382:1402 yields 31.6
